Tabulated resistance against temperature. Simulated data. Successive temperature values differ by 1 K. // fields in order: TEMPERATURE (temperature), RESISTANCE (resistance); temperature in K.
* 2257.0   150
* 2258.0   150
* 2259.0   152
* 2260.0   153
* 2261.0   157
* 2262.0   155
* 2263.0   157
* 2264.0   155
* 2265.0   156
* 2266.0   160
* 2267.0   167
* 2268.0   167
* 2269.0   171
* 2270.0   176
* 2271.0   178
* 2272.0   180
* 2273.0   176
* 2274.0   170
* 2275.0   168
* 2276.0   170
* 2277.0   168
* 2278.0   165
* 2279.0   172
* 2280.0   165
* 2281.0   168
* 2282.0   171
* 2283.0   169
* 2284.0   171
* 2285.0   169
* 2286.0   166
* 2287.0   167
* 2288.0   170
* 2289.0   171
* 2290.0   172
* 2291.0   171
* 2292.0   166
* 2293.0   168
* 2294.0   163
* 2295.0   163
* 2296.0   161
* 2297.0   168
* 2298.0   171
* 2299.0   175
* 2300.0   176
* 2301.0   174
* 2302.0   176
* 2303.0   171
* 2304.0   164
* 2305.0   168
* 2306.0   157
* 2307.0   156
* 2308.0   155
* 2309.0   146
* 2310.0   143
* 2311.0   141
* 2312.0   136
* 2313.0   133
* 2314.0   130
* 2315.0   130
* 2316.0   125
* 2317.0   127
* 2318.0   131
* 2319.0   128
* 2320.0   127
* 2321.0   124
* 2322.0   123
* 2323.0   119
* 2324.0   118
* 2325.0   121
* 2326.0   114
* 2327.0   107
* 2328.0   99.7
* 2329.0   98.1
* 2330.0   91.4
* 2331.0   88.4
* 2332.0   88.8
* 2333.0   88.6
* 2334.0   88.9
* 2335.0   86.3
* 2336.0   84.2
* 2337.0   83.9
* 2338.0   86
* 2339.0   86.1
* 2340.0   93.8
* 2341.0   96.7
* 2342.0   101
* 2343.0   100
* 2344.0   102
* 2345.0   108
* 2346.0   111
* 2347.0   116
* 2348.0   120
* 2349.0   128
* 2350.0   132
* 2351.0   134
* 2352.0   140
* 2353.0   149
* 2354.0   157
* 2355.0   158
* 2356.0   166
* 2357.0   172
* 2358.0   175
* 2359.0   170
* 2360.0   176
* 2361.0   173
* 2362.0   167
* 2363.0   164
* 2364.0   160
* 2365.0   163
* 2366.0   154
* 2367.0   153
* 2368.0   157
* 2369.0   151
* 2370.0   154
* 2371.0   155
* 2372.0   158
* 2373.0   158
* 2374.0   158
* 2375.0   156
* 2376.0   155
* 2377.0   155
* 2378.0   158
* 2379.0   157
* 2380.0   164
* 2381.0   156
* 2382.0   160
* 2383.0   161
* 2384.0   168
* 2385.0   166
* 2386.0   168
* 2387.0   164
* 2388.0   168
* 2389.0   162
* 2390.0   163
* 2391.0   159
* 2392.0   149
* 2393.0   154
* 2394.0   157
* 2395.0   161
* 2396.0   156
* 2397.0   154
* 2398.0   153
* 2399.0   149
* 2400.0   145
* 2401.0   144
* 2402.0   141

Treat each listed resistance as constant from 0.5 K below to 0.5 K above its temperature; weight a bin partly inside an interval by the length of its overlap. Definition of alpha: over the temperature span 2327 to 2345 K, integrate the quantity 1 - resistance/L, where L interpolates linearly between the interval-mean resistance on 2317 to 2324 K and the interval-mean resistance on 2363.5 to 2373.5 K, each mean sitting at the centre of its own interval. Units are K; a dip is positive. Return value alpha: 5.6 K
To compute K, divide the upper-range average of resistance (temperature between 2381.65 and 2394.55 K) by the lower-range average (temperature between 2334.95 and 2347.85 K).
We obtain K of 1.66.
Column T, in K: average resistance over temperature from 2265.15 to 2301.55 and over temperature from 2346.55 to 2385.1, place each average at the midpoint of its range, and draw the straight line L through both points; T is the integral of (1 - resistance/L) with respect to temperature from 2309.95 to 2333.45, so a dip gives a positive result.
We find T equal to 6.6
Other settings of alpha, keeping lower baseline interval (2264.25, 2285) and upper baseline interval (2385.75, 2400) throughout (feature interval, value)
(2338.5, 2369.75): 4.1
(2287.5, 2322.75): 2.9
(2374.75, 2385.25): 0.0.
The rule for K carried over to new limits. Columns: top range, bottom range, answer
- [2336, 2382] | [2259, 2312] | 0.86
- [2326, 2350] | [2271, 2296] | 0.59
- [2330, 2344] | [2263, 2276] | 0.54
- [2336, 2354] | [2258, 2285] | 0.67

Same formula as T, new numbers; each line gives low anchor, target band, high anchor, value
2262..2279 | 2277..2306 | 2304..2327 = -3.3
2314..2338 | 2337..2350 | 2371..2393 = 2.1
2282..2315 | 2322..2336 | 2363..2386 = 5.2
